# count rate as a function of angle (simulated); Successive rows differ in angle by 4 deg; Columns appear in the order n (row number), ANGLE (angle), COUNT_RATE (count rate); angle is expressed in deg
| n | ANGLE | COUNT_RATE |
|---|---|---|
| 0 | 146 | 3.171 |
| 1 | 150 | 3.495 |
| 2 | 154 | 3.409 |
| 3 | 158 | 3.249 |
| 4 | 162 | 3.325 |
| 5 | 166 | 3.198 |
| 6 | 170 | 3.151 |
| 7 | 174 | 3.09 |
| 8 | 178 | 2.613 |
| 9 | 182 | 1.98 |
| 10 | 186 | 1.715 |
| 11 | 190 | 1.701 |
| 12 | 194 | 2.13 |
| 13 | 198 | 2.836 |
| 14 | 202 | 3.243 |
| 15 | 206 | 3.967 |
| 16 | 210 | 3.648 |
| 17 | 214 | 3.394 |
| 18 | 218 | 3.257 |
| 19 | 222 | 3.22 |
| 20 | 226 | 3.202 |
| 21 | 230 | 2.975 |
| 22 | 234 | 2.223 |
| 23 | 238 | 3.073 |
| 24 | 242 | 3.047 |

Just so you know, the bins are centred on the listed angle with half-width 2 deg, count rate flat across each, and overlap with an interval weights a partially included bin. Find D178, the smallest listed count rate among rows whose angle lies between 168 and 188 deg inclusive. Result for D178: 1.715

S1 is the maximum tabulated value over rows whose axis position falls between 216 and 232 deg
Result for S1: 3.257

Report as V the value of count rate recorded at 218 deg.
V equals 3.257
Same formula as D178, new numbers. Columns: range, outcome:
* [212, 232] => 2.975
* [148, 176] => 3.09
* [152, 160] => 3.249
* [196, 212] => 2.836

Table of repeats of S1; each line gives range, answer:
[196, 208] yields 3.967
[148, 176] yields 3.495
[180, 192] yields 1.98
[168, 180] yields 3.151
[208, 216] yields 3.648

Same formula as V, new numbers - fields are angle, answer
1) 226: 3.202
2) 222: 3.22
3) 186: 1.715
